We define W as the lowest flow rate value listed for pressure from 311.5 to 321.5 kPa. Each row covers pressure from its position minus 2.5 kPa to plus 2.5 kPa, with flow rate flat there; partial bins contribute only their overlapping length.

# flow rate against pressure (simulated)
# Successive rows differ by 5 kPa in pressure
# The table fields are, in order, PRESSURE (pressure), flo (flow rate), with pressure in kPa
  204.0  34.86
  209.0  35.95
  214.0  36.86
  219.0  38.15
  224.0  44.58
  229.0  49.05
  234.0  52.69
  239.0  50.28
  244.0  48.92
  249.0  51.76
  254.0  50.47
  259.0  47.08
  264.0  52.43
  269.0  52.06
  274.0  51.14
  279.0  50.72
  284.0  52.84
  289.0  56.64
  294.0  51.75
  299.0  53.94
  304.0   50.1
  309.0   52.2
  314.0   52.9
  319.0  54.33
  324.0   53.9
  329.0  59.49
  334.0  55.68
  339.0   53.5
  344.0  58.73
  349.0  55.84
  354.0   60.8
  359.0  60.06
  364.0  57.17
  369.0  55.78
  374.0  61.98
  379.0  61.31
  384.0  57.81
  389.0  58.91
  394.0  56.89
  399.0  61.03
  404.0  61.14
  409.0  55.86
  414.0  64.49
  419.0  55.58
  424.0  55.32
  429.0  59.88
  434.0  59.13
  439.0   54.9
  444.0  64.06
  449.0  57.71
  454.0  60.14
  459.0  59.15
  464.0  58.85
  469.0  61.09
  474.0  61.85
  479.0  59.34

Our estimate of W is 52.9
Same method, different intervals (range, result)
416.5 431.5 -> 55.32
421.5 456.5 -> 54.9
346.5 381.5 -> 55.78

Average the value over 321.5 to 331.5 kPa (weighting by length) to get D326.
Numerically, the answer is 56.7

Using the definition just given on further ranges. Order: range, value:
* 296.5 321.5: 52.7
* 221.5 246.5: 49.1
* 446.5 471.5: 59.4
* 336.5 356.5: 57.2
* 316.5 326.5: 54.1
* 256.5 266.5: 49.8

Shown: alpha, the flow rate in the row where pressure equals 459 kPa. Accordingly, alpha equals 59.15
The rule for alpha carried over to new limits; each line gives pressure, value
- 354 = 60.8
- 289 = 56.64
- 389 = 58.91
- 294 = 51.75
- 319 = 54.33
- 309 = 52.2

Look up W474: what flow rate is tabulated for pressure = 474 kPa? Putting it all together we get 61.85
